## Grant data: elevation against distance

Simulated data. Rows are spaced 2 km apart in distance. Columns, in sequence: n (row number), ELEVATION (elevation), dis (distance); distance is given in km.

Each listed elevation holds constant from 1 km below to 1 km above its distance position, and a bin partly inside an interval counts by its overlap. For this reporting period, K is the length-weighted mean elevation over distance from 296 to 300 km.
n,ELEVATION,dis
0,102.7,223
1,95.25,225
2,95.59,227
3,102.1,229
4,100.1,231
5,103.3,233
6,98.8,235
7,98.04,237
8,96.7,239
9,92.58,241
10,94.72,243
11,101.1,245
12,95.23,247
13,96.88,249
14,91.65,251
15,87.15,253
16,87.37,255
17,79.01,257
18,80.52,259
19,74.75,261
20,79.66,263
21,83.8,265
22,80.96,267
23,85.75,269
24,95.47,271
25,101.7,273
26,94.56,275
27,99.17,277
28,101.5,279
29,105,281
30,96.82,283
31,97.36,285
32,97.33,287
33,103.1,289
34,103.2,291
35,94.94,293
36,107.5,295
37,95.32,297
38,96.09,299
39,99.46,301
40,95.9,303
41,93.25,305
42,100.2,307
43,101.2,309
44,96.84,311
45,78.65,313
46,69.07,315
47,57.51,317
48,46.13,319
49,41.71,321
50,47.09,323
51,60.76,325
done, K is 95.7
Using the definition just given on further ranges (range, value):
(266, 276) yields 91.7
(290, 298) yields 100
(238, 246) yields 96.3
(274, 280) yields 98.4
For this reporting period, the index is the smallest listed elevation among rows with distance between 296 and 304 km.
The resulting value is 95.32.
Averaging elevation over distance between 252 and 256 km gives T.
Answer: 87.3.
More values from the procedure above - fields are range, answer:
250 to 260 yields 85.1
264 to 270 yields 83.5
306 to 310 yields 101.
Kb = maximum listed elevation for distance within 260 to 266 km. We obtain 83.8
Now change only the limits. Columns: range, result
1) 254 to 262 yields 87.37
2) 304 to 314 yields 101.2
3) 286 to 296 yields 107.5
